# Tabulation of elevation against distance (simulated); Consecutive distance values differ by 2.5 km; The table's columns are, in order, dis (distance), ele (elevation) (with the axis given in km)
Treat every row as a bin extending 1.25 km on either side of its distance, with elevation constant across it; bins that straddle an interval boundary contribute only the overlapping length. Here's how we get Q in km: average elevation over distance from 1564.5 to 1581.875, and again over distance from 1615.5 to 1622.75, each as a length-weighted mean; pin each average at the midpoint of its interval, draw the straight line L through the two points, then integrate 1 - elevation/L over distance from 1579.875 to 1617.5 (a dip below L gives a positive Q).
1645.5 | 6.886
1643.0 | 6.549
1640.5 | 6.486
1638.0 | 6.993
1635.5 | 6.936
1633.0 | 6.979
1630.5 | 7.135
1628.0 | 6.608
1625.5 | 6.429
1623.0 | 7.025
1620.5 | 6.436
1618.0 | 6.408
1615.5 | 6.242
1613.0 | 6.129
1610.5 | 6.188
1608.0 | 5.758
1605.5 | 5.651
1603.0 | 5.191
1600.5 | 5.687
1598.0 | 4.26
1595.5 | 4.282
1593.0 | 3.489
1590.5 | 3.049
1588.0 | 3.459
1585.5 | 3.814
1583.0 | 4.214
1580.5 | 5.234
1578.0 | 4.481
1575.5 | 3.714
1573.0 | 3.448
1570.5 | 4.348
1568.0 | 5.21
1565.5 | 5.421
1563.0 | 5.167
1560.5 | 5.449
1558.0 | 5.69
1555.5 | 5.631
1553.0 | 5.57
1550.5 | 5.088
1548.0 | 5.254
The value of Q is 5.2 km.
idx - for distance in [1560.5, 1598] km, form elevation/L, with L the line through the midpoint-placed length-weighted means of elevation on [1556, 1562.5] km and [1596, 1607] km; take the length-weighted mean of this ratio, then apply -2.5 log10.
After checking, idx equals 0.24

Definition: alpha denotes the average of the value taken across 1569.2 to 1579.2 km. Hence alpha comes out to 4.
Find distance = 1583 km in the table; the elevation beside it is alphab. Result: 4.214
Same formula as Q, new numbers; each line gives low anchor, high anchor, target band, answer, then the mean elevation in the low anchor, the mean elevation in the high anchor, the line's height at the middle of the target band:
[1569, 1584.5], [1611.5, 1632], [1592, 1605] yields 1.7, 4.25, 6.55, 5.36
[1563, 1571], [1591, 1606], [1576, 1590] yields 2.0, 5.08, 4.63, 4.85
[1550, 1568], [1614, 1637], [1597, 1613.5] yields 2.0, 5.43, 6.69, 6.3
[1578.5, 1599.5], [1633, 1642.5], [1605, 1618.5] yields -1.9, 4.01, 6.81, 5.32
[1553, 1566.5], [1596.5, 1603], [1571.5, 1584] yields 2.5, 5.48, 4.99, 5.26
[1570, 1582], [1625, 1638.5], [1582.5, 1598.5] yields 3.8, 4.24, 6.86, 4.92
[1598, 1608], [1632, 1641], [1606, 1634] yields -1.5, 5.38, 6.88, 6.14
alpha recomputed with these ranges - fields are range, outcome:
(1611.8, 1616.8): 6.19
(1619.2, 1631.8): 6.73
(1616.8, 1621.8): 6.43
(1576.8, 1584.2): 4.65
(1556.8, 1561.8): 5.56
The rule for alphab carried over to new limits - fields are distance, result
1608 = 5.758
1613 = 6.129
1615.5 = 6.242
